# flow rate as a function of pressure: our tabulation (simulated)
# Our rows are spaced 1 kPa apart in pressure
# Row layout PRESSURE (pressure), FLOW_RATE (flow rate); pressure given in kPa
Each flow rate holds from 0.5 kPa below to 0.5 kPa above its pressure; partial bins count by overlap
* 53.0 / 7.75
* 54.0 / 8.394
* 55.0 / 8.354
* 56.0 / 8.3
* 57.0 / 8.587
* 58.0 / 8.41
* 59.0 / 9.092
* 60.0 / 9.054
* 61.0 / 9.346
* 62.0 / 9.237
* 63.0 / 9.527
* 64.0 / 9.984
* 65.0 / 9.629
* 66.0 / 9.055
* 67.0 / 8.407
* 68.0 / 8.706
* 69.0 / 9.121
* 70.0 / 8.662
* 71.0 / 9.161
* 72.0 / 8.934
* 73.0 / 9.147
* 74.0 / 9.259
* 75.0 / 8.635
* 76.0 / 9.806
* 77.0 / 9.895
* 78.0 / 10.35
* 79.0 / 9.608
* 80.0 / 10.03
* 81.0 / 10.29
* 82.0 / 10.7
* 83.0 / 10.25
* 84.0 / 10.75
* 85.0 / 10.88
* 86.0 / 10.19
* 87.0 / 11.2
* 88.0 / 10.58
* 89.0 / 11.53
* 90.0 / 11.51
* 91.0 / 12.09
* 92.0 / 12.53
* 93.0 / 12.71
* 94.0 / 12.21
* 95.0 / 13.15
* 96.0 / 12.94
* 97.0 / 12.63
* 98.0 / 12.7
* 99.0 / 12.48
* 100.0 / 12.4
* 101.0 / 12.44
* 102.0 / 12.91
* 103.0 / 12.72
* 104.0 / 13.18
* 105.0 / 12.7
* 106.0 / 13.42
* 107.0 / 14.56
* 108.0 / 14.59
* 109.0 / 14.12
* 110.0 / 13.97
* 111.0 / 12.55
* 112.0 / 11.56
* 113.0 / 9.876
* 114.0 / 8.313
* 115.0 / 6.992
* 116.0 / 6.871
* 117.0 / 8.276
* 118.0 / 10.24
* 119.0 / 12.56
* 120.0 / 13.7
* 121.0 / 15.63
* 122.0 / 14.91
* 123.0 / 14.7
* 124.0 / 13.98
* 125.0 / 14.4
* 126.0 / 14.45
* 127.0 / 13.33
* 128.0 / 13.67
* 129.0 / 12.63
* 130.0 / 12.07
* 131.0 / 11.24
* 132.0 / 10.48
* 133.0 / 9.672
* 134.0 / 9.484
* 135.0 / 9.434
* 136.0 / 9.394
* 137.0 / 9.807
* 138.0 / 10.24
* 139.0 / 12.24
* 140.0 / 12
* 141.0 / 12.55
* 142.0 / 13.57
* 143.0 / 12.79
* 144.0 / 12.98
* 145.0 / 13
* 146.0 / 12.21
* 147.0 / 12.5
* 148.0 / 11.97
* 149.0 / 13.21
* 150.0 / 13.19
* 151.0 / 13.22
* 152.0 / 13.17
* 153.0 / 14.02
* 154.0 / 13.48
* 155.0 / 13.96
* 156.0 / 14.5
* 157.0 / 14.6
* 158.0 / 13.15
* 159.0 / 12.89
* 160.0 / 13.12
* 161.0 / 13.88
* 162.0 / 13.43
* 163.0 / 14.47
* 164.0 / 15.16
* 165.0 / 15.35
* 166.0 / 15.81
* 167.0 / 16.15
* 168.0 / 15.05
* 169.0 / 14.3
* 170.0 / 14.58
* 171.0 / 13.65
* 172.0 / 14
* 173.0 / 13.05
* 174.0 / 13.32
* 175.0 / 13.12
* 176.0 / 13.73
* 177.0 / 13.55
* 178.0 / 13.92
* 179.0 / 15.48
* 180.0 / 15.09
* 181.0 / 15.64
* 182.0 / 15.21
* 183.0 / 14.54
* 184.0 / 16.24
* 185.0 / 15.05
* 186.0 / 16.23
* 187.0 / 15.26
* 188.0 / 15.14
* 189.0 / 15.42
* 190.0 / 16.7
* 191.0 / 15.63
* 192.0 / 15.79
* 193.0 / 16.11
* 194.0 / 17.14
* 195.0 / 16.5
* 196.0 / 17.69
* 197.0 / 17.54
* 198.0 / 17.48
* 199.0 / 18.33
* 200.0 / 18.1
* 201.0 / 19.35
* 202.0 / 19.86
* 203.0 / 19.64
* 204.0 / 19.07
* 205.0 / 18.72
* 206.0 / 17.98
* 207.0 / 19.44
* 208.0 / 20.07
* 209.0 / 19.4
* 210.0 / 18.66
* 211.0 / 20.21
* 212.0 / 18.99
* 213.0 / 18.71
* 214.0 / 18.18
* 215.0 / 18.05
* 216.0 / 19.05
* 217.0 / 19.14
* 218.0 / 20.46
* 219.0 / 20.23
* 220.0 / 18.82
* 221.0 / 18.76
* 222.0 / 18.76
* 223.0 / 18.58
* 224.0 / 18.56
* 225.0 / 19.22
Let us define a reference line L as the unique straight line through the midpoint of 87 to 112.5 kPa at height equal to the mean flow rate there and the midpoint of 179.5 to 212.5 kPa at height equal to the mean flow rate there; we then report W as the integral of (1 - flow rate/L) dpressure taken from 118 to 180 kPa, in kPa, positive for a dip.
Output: 7.6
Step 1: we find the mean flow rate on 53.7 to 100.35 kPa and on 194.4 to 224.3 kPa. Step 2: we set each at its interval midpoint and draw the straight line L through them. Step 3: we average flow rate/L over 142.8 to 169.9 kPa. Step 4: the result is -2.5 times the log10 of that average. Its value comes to 0.12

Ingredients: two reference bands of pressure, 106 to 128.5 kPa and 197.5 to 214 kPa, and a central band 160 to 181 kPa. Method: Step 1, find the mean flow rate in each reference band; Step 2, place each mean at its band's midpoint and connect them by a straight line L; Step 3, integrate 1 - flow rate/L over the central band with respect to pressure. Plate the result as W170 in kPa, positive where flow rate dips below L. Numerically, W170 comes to 2.6 kPa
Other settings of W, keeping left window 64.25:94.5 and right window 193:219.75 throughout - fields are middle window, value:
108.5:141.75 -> 3.9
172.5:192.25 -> 2.6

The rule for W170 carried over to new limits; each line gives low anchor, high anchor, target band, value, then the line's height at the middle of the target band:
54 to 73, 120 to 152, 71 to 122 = -4.2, 10.6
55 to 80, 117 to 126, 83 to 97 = -0.9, 11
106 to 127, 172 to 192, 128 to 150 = 2.6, 13.2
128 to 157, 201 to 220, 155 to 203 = 1.8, 16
